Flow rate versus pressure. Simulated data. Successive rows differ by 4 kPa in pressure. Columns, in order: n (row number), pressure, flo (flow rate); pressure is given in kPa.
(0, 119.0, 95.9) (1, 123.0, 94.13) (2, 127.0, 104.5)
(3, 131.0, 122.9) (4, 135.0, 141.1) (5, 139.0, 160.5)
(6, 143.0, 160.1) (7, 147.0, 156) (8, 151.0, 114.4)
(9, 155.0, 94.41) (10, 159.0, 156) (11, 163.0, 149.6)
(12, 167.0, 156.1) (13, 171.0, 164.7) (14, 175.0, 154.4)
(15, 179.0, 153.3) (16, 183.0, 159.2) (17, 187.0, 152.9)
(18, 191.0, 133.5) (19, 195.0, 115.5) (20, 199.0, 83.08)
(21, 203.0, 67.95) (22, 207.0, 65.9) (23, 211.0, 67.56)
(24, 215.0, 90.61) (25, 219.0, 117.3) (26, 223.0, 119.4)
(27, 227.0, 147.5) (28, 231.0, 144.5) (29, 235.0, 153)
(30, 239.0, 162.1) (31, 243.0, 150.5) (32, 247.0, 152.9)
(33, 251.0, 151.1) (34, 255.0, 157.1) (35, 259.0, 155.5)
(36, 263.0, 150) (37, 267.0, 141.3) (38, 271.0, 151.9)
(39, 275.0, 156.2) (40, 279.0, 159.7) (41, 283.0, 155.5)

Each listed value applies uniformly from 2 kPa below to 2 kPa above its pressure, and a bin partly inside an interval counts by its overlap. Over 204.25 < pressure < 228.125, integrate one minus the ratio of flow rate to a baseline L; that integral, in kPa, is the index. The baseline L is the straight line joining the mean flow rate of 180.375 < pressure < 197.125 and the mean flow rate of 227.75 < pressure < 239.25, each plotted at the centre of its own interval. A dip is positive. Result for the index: 7.9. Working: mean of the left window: 140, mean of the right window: 151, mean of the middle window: 98.6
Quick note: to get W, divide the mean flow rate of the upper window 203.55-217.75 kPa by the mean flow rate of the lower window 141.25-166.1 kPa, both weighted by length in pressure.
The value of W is 0.55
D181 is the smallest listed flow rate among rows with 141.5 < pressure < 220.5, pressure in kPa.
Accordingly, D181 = 65.9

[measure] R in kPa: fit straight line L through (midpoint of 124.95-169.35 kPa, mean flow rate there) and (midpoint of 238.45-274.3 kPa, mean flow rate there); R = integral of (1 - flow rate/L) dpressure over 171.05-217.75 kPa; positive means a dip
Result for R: 9.2 kPa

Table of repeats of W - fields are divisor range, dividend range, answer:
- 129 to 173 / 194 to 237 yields 0.74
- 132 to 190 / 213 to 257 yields 0.95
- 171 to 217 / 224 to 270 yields 1.31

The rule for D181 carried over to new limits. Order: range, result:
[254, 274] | 141.3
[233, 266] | 150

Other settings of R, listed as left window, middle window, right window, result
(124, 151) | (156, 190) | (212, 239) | -5.0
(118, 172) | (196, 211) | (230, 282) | 7.2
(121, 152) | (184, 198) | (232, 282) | 0.9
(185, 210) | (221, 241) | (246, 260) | -1.7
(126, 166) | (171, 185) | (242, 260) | -1.5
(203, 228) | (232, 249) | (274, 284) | -4.7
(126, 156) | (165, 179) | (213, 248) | -2.4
